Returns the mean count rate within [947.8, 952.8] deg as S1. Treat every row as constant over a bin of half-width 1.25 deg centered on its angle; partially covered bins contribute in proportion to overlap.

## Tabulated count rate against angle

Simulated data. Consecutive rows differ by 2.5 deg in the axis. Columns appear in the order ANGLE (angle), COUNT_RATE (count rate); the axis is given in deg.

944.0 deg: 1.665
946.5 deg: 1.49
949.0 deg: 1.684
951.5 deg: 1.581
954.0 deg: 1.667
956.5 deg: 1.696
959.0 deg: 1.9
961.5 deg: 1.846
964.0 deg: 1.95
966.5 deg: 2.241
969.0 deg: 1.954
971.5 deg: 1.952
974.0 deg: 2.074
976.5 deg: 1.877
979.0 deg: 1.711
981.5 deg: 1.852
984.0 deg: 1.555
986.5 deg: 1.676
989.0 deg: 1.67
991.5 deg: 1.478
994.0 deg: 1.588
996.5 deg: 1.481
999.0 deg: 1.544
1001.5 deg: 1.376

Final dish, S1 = 1.63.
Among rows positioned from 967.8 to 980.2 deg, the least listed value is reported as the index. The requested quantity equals 1.711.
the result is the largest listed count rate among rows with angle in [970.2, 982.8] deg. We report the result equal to 2.074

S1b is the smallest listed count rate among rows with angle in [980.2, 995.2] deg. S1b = 1.478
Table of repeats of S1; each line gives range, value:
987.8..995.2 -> 1.58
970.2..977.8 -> 1.97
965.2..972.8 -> 2.05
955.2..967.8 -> 1.93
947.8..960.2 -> 1.7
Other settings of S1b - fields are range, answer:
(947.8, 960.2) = 1.581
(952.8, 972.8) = 1.667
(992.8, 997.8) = 1.481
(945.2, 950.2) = 1.49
